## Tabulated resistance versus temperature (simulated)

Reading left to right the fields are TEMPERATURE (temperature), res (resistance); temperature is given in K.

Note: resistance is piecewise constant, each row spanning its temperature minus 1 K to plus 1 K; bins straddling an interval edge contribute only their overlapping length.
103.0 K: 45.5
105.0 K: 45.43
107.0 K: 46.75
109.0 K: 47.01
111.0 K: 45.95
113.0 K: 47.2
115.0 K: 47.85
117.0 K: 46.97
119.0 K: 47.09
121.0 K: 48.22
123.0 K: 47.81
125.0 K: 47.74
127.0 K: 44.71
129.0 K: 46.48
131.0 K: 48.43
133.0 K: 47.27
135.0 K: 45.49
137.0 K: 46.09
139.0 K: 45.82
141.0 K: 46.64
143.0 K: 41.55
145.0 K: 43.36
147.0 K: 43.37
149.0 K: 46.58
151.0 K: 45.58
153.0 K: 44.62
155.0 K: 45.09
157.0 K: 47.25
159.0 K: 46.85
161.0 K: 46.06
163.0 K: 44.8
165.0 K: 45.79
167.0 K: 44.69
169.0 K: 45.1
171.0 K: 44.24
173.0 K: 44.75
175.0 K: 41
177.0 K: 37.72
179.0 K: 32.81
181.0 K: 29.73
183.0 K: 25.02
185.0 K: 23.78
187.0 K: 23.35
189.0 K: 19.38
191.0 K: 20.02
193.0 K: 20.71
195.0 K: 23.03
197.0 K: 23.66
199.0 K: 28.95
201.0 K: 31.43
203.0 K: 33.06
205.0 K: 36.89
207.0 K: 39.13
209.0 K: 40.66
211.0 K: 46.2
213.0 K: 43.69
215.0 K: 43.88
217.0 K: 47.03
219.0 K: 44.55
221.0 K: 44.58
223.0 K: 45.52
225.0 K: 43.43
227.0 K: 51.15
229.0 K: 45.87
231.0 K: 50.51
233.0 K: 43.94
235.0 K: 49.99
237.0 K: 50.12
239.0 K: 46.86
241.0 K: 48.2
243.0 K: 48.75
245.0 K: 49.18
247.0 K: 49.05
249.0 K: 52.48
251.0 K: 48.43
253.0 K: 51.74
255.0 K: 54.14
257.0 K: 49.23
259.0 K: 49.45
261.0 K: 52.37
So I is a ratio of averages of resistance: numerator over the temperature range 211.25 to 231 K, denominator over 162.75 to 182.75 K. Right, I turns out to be 1.1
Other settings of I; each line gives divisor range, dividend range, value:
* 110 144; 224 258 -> 1.05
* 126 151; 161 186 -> 0.85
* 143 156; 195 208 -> 0.71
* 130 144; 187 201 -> 0.51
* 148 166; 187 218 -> 0.72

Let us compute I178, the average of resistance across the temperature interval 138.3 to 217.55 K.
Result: 38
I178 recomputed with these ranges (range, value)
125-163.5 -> 45.6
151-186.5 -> 40.4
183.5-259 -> 40.9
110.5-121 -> 47.2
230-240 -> 48.3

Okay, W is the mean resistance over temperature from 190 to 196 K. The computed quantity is 21.3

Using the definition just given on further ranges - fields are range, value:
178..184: 29.2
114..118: 47.4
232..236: 47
